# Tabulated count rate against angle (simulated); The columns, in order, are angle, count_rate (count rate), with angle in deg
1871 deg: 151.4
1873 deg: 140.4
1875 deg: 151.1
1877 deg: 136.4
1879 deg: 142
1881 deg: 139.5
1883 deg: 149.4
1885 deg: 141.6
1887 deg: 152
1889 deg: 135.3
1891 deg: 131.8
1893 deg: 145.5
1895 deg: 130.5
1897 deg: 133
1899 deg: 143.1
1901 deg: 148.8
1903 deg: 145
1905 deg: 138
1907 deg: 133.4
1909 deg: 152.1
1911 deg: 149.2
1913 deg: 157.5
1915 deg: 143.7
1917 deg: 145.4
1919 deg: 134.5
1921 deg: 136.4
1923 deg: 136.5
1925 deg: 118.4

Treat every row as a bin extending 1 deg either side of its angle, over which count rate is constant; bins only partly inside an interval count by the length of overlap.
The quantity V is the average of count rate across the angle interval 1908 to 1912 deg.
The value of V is 151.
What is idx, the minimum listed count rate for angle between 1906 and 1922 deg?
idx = 133.4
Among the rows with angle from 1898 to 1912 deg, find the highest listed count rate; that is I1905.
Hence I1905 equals 152.1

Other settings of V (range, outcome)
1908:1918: 150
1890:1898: 135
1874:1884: 144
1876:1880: 139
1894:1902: 139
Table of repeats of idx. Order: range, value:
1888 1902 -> 130.5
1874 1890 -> 135.3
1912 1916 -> 143.7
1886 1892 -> 131.8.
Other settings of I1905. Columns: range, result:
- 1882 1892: 152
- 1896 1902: 148.8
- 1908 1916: 157.5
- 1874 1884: 151.1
